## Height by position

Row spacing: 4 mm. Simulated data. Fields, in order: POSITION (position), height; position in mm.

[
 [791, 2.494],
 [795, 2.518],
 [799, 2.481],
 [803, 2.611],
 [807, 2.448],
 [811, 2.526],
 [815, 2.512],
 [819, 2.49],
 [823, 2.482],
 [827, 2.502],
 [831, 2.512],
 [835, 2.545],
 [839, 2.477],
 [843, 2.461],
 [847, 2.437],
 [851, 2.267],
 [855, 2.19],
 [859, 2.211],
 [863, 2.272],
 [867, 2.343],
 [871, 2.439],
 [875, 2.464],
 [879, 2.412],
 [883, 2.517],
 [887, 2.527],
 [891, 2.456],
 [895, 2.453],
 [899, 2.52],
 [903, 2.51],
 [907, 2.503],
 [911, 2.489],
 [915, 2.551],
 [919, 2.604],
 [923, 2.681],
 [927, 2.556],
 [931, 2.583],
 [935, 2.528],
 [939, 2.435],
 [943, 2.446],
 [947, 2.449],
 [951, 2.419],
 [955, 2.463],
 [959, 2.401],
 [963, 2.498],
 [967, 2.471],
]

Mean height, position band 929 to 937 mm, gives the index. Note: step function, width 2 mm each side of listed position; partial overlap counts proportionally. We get 2.56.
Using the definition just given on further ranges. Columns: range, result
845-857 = 2.3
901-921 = 2.53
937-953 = 2.44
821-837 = 2.51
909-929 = 2.58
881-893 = 2.5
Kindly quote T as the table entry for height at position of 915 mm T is 2.551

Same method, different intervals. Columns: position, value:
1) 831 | 2.512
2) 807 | 2.448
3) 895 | 2.453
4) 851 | 2.267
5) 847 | 2.437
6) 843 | 2.461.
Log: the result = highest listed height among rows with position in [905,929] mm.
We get 2.681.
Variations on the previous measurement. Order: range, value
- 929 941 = 2.583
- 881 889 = 2.527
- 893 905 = 2.52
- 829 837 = 2.545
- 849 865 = 2.272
